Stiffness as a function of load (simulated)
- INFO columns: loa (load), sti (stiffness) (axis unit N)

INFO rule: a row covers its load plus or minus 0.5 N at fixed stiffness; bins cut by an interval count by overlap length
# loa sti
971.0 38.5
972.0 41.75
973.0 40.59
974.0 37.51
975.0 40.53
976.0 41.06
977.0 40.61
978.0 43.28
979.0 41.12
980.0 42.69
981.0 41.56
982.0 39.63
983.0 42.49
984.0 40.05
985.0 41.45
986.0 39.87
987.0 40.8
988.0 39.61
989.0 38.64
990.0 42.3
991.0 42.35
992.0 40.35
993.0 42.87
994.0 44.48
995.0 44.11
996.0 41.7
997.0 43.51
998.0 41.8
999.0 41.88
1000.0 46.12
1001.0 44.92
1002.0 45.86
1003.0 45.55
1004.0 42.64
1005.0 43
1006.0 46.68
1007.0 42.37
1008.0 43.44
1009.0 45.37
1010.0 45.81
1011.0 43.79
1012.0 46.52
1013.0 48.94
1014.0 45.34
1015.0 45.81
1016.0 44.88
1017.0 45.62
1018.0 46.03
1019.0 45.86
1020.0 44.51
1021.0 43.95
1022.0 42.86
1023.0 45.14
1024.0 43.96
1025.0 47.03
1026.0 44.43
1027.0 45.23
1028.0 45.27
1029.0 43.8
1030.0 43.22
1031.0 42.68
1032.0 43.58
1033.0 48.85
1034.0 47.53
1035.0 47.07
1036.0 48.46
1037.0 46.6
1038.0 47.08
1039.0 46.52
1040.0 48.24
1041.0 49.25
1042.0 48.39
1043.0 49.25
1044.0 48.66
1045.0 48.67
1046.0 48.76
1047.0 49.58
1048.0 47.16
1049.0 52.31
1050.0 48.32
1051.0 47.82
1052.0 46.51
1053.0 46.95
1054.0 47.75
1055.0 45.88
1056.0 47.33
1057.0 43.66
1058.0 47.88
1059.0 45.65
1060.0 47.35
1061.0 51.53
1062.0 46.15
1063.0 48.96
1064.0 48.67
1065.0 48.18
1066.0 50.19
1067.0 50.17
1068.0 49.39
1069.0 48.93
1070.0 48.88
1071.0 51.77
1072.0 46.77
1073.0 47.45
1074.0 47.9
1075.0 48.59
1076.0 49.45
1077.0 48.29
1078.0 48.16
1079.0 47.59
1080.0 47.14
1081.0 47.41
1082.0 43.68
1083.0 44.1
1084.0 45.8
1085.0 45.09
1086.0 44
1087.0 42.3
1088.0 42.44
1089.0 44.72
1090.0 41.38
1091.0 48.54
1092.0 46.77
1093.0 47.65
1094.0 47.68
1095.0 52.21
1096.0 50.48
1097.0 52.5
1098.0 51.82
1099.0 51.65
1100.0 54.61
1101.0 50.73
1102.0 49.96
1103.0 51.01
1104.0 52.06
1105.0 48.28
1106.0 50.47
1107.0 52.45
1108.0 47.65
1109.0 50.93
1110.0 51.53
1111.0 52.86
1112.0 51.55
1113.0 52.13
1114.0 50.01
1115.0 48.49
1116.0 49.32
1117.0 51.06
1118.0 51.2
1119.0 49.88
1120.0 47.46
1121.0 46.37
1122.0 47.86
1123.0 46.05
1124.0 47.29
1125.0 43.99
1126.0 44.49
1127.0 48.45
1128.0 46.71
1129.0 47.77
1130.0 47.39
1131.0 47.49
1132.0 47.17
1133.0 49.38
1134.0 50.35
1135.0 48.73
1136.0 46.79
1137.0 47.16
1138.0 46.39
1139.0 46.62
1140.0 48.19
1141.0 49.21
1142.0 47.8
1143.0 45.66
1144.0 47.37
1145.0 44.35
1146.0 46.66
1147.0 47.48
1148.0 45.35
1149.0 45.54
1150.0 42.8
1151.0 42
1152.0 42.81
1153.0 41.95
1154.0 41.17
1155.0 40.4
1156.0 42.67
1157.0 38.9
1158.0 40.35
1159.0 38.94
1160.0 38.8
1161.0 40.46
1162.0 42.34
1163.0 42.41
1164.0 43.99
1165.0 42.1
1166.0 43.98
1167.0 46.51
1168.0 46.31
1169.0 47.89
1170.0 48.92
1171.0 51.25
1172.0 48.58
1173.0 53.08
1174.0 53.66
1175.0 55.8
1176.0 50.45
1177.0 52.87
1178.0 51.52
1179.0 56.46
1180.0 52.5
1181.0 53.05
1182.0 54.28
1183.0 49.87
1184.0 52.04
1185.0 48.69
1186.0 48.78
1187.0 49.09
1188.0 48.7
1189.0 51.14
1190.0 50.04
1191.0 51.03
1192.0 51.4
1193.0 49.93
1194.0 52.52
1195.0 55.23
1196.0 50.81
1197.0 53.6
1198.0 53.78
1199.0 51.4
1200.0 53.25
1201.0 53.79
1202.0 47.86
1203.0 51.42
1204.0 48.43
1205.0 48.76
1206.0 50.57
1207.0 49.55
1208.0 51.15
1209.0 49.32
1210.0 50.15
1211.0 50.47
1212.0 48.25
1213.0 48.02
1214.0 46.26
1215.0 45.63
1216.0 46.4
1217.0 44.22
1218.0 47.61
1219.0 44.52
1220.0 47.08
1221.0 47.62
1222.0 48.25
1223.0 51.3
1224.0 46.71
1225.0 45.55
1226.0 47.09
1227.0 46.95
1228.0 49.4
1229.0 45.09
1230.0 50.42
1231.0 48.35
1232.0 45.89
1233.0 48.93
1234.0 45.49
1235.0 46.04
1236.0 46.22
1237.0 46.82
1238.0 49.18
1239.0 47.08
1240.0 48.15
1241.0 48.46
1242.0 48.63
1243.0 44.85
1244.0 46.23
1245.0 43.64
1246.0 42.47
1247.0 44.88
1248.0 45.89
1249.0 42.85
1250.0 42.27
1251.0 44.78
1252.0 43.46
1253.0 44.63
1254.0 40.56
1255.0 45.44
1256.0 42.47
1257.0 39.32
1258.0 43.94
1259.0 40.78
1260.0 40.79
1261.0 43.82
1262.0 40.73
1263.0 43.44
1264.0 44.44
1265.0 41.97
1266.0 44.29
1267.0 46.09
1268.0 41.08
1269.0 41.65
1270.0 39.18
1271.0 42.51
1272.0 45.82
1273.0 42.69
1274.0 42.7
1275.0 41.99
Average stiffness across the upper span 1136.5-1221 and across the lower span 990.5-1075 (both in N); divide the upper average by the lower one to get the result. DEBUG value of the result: 1.04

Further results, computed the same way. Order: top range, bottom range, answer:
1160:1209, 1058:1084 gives 1.04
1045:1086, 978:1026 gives 1.10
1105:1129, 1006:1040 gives 1.08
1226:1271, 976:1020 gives 1.03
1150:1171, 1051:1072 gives 0.89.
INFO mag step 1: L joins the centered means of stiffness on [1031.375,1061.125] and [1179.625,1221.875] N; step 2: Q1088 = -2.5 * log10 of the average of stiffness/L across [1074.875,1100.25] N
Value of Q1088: 0.02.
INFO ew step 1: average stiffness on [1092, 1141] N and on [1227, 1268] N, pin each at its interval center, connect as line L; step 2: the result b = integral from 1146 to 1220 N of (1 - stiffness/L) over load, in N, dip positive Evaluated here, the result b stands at -1.7 N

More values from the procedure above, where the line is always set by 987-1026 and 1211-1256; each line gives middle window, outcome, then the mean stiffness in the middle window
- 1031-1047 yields -1.2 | 47.7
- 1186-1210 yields -2.6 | 50.9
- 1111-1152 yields -2.0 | 47.5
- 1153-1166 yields 1.3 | 41.2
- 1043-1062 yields -1.4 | 47.9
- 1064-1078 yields -1.3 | 48.9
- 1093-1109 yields -2.1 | 50.8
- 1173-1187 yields -2.0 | 52.2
